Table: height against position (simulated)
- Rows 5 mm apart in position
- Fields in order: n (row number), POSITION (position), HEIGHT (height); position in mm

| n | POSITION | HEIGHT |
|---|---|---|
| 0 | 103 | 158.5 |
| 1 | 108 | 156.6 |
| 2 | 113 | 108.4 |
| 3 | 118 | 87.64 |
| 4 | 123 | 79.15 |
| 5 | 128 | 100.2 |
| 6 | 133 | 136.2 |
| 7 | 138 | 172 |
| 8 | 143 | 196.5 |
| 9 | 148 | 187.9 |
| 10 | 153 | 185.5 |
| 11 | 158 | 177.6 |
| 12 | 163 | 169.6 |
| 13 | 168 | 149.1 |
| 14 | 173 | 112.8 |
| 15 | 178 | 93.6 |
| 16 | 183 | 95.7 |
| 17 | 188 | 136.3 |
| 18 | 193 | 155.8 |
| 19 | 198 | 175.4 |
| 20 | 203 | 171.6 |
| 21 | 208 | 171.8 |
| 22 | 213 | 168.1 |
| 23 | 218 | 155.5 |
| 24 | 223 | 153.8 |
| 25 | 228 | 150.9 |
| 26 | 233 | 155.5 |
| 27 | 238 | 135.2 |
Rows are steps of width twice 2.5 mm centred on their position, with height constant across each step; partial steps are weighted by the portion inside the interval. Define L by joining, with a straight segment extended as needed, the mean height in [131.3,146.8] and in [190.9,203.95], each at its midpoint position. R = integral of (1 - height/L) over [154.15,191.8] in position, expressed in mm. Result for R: 7.4 mm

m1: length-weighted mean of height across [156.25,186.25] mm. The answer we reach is 132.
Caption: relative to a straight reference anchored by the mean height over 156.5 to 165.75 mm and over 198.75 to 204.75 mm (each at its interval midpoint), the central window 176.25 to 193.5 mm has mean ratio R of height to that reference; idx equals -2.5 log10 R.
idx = 0.42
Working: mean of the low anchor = 173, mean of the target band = 117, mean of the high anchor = 173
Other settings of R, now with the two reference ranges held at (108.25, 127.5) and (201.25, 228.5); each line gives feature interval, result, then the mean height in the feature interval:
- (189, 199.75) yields -0.82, 161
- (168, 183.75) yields 3.21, 109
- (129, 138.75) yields -2.80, 143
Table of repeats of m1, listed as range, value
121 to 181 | 147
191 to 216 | 169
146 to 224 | 154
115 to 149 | 134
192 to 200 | 167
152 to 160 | 181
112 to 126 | 90.2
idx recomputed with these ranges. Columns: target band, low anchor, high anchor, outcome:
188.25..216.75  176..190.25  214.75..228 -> -0.25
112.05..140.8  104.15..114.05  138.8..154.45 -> 0.38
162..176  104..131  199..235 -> -0.02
